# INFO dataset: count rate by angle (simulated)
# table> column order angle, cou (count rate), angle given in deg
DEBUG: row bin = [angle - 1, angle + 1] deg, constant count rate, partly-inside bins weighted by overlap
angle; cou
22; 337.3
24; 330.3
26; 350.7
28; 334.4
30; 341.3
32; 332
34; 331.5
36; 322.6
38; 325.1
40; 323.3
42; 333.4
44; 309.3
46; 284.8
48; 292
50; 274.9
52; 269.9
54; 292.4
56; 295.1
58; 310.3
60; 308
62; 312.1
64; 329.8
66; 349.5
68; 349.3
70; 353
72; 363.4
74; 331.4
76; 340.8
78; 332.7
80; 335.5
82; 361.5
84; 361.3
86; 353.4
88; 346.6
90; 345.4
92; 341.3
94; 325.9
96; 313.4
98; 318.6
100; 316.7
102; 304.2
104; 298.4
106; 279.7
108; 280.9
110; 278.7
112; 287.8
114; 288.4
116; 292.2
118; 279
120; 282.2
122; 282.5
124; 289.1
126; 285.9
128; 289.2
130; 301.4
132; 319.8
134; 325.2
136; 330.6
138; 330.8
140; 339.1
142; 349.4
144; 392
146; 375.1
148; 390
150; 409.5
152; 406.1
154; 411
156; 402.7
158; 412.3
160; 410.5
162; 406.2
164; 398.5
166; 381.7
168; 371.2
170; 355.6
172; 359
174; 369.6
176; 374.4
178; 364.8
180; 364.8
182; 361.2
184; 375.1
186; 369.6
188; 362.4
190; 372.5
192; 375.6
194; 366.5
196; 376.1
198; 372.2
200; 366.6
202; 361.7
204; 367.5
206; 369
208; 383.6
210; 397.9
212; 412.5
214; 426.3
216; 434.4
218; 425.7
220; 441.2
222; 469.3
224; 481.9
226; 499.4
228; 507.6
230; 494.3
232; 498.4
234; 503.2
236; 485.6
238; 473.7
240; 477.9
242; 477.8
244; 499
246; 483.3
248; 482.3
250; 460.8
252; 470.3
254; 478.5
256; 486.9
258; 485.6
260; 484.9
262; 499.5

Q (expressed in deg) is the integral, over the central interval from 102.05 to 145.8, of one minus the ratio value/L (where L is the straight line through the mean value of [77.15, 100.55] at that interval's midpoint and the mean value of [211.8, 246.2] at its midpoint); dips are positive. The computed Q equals 7.8 deg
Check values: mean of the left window 338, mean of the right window 473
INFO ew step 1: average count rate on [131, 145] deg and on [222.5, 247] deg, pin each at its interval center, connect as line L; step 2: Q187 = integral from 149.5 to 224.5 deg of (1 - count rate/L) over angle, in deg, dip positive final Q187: 4.3 deg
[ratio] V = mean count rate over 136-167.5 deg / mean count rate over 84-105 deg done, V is 1.2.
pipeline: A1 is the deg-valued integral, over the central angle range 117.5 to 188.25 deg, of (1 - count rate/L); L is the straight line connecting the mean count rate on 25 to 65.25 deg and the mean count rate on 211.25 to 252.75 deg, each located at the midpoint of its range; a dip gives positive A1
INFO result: 8.5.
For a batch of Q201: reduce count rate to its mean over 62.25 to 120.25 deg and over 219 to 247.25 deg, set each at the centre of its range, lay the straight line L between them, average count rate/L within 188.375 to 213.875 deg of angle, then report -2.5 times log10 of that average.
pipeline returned 0.185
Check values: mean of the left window 322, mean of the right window 485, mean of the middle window 378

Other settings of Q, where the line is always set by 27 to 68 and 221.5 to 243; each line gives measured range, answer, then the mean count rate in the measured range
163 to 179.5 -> 2.3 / 372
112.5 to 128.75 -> 4.1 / 286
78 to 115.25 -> 4.2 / 319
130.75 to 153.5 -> 2.4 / 361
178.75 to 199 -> 3.5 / 370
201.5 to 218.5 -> 2.5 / 398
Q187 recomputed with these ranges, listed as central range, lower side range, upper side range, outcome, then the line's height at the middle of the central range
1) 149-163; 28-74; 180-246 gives -0.8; 387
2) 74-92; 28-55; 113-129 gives -2.9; 298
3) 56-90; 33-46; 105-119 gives -3.9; 304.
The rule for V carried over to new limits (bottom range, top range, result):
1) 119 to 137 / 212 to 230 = 1.53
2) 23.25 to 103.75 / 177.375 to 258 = 1.32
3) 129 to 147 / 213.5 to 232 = 1.37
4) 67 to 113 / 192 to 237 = 1.31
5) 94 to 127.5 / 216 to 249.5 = 1.64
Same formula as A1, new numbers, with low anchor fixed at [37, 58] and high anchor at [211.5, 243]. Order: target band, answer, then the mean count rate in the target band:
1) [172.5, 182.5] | 1.3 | 367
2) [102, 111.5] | 1.9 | 287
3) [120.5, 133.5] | 2.8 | 295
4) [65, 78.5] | -1.0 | 346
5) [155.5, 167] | 0.2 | 402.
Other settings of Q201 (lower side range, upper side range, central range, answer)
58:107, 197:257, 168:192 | 0.12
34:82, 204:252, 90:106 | 0.12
